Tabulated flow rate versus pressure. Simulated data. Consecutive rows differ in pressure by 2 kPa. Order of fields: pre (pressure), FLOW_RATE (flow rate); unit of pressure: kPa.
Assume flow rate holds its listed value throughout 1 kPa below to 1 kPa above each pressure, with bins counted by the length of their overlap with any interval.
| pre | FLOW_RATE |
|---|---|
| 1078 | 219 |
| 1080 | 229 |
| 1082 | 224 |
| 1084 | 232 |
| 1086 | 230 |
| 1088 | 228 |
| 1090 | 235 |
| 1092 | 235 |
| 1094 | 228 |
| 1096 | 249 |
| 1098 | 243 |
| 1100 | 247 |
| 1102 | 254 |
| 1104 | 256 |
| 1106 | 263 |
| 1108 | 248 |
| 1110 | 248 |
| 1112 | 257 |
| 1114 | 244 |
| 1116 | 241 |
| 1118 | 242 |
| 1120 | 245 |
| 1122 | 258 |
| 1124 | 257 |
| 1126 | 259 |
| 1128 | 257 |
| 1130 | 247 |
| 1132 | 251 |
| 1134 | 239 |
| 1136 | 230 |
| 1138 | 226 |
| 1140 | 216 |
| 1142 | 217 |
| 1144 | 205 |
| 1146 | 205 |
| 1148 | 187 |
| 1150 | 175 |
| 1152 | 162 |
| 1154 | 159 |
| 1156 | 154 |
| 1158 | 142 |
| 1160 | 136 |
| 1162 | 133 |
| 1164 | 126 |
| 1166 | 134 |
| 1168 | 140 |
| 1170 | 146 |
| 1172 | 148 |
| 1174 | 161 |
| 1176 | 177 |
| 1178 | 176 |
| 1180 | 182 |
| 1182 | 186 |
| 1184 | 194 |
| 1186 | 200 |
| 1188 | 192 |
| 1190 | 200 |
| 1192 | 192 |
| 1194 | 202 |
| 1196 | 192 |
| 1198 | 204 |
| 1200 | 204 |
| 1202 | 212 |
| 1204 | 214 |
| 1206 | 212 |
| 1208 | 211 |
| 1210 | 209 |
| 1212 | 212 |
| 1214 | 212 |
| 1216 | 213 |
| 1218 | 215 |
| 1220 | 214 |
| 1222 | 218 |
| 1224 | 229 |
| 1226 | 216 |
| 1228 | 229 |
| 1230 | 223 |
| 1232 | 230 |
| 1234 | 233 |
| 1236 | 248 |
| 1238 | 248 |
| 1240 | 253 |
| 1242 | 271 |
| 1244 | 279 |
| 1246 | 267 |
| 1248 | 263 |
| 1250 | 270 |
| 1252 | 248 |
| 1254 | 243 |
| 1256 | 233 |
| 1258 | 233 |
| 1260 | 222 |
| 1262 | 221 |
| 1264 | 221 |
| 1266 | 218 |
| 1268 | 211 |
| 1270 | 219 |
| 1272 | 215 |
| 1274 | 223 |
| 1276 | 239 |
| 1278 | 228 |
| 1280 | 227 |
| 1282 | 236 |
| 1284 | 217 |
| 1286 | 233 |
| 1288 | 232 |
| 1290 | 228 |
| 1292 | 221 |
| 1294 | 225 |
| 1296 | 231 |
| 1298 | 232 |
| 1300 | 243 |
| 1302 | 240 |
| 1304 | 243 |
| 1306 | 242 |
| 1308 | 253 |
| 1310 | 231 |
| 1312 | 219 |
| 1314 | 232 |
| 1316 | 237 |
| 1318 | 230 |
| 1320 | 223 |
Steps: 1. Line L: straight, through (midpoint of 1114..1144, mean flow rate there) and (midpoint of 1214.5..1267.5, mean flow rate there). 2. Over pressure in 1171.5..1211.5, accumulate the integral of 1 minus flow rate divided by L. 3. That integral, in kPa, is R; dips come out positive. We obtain 7.4 kPa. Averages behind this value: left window 241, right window 236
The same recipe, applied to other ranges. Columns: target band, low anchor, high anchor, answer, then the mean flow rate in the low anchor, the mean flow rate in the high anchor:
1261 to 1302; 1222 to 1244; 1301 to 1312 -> 2.2 kPa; 239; 240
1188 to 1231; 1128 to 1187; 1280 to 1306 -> -1.9 kPa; 182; 232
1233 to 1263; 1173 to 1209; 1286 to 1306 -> -4.6 kPa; 195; 233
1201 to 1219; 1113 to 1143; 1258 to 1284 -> 1.5 kPa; 242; 223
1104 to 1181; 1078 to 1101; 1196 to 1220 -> 7.2 kPa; 234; 210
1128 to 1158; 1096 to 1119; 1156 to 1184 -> -1.2 kPa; 249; 154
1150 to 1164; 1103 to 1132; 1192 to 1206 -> 4.9 kPa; 252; 204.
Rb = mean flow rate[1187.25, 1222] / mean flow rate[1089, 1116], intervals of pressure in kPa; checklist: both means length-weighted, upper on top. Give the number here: 0.84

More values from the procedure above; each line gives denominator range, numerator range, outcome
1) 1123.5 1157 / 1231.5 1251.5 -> 1.20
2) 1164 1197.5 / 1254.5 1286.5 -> 1.28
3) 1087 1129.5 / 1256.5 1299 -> 0.91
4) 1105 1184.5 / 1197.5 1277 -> 1.13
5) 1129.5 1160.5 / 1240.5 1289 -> 1.20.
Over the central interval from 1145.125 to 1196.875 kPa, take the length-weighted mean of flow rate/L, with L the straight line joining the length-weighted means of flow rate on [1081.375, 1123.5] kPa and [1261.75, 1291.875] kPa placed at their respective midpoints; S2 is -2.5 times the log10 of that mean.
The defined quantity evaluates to 0.361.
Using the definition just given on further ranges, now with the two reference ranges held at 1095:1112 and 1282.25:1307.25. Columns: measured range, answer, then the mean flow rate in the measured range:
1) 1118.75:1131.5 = -0.02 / 253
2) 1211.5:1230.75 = 0.10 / 218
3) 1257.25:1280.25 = 0.06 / 223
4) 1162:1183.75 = 0.48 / 158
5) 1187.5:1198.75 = 0.23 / 197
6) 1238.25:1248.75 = -0.12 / 265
